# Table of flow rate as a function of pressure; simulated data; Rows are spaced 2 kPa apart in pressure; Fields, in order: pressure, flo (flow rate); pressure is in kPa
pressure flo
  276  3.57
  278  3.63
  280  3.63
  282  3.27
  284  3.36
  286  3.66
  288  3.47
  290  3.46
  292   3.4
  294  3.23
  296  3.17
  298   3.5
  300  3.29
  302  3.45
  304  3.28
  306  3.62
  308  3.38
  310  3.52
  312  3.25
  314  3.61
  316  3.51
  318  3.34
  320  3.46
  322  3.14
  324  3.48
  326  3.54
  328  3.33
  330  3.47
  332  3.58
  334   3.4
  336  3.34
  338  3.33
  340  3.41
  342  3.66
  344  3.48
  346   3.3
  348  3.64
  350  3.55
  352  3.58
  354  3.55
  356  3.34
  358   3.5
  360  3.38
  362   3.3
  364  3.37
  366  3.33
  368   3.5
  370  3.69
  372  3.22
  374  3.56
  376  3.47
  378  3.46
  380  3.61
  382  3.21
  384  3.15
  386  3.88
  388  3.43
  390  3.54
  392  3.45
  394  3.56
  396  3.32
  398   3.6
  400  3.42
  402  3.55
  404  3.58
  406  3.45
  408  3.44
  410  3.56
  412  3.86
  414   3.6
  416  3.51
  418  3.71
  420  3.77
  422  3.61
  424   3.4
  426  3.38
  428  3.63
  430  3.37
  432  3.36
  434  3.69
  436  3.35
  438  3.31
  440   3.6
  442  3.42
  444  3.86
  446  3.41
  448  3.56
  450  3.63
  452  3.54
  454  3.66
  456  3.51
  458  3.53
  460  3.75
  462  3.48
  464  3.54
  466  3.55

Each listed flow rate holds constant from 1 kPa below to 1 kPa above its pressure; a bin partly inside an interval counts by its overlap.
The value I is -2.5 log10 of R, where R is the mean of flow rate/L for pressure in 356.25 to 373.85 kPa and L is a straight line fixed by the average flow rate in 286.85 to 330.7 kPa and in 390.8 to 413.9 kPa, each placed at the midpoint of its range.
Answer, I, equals 0.02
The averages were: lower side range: 3.4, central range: 3.42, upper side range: 3.53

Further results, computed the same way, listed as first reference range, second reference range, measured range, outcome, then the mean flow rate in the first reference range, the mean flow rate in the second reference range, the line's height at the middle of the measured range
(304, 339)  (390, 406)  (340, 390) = 0.00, 3.43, 3.5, 3.47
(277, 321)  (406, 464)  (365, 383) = 0.01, 3.43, 3.55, 3.5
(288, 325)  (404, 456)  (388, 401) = 0.01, 3.4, 3.55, 3.5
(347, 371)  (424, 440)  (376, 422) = -0.02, 3.48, 3.45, 3.46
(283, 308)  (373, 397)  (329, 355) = -0.01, 3.41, 3.47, 3.44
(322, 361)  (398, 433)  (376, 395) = 0.01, 3.46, 3.54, 3.51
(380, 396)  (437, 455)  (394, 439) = 0.00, 3.46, 3.55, 3.51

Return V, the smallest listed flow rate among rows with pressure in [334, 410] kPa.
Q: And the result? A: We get 3.15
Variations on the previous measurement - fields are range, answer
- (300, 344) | 3.14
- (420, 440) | 3.31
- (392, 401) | 3.32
